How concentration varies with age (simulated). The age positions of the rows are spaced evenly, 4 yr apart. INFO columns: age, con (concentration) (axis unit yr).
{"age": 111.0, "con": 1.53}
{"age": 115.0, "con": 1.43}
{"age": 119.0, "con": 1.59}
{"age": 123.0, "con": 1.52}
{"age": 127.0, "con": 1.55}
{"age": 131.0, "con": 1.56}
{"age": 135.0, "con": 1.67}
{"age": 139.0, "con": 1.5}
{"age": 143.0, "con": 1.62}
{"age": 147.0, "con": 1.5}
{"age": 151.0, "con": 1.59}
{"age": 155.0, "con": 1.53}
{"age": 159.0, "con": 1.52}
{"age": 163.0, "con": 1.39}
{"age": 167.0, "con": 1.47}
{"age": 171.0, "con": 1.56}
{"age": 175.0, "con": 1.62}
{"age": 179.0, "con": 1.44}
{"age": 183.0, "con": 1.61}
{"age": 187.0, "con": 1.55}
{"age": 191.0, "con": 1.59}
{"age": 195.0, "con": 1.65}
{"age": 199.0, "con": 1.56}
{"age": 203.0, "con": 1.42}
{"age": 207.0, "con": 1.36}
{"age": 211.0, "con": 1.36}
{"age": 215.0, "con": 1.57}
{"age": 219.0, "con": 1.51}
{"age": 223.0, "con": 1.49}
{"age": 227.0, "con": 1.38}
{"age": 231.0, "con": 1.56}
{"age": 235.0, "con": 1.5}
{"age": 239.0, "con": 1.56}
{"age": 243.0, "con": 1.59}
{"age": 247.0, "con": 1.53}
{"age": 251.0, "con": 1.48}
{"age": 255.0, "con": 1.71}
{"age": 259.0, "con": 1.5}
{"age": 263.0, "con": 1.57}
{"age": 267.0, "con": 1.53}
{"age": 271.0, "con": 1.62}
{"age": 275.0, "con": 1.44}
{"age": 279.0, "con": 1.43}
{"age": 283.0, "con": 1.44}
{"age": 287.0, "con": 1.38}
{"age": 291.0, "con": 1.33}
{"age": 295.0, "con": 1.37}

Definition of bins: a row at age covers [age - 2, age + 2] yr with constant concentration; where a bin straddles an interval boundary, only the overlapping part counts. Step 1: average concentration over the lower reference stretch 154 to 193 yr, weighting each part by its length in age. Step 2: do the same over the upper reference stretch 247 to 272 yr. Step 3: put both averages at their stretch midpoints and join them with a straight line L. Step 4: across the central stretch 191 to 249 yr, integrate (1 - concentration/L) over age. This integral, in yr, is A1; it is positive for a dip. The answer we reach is 1.54 yr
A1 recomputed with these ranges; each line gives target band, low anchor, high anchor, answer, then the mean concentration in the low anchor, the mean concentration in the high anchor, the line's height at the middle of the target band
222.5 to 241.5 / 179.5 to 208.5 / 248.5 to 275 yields 0.6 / 1.53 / 1.56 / 1.55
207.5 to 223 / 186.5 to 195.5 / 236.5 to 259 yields 1.1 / 1.6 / 1.57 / 1.58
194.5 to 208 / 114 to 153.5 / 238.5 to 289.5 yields 0.4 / 1.56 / 1.52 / 1.54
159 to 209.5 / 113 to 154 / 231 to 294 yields 0.6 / 1.55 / 1.51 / 1.53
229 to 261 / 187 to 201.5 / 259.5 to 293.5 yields -0.9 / 1.59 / 1.47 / 1.51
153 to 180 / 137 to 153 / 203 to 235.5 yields 0.3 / 1.55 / 1.46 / 1.53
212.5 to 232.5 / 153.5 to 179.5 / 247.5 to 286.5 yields 0.2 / 1.51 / 1.52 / 1.51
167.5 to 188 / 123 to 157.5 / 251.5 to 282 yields 0.1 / 1.56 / 1.54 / 1.55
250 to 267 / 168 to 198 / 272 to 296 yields -1.4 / 1.57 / 1.41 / 1.45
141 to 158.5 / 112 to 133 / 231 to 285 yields -0.3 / 1.53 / 1.53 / 1.53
